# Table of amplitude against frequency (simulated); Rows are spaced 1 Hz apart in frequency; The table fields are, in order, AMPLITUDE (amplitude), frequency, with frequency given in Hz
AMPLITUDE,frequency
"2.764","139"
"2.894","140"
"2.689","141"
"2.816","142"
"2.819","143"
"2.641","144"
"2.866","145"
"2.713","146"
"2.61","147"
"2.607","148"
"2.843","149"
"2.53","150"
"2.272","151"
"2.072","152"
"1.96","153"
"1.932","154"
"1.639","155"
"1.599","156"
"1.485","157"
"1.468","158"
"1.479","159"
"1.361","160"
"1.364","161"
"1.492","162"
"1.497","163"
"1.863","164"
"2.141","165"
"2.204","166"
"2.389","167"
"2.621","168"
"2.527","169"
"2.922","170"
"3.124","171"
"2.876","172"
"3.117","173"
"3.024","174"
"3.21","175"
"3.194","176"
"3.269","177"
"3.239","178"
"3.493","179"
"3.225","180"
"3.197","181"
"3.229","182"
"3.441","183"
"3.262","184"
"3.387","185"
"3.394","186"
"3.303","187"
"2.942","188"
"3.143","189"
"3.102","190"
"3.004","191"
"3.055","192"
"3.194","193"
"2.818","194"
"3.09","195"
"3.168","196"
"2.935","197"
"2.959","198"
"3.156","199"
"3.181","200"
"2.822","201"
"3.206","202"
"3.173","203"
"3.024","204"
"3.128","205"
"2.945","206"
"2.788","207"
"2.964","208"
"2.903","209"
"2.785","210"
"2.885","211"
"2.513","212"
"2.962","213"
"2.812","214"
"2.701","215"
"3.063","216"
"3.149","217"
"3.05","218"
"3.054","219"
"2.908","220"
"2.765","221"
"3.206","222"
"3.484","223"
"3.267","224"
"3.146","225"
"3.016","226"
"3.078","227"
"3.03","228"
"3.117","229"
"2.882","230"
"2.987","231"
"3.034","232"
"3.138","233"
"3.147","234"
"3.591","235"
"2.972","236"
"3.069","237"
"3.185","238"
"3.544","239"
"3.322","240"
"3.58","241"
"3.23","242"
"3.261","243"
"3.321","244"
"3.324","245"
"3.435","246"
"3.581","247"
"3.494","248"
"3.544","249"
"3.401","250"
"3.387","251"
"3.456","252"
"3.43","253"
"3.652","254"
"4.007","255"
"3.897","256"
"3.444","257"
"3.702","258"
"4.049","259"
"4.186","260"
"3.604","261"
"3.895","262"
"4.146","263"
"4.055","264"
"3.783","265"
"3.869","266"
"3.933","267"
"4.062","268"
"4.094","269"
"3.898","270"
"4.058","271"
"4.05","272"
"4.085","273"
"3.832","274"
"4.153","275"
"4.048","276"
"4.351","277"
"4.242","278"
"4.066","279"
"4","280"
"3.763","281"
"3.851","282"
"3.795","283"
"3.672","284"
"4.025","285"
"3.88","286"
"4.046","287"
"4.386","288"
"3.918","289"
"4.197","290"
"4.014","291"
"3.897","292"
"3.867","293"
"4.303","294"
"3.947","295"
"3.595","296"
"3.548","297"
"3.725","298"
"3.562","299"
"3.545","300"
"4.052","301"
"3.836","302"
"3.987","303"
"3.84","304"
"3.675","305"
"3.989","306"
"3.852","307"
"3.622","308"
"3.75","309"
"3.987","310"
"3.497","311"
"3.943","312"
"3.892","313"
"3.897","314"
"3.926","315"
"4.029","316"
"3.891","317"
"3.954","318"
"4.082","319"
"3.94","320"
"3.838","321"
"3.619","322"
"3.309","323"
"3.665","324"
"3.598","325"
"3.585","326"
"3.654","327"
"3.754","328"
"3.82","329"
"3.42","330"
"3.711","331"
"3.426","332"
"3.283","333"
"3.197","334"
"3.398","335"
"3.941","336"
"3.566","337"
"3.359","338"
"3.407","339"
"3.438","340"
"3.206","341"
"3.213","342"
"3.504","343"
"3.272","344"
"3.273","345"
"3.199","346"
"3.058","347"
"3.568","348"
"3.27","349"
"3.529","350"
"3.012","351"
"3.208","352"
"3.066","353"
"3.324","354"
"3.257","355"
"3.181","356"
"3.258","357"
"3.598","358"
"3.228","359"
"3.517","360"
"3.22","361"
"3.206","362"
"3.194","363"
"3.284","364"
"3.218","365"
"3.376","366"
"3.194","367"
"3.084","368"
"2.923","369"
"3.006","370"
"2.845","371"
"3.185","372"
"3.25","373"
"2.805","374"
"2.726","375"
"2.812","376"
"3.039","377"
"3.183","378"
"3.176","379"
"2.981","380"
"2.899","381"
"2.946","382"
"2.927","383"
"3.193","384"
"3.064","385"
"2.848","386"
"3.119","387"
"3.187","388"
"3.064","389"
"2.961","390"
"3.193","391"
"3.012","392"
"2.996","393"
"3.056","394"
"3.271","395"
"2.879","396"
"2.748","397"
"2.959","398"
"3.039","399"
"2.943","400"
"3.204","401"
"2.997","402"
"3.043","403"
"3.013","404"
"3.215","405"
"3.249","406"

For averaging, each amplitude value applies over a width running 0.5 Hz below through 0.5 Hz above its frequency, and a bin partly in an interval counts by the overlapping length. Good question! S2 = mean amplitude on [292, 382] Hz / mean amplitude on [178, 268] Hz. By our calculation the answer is 1.06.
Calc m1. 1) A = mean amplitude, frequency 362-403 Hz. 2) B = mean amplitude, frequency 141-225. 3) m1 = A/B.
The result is 1.1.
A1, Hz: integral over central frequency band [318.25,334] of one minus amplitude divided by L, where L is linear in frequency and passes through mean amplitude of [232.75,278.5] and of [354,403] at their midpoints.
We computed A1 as -1.4 Hz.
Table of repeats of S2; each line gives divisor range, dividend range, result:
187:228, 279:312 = 1.28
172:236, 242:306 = 1.24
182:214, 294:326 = 1.24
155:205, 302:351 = 1.31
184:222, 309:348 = 1.19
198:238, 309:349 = 1.19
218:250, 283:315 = 1.20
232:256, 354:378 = 0.93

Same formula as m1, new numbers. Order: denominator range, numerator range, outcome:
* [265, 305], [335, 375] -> 0.83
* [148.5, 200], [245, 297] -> 1.46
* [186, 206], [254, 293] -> 1.29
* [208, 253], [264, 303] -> 1.25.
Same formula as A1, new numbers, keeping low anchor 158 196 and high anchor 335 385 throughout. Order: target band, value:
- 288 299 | -3.09 Hz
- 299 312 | -3.04 Hz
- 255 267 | -3.67 Hz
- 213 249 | -3.32 Hz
